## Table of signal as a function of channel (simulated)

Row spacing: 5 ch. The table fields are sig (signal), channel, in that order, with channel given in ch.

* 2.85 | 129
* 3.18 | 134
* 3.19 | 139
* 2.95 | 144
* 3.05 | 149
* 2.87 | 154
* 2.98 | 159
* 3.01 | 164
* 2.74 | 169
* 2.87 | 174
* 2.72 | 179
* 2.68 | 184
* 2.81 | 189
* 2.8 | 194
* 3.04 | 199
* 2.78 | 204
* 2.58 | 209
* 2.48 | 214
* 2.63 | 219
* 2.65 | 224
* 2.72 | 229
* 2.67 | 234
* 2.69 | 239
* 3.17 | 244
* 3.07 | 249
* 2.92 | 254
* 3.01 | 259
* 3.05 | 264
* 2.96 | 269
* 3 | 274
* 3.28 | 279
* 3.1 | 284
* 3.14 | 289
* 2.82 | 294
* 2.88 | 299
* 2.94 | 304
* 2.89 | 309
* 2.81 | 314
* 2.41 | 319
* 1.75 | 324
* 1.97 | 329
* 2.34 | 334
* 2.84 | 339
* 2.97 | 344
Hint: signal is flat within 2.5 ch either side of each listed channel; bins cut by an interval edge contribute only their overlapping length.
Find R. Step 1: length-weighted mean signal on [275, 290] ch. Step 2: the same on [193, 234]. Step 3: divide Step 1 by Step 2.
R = 1.2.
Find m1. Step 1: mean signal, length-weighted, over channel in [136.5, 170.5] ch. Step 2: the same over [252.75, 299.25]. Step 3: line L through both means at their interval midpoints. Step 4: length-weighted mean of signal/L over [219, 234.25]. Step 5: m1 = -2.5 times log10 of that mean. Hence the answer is 0.13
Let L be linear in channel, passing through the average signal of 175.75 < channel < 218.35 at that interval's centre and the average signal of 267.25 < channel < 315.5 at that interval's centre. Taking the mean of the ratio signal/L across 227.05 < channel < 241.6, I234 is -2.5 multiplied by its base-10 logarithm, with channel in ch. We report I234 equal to 0.05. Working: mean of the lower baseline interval 2.73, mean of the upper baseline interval 2.99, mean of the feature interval 2.7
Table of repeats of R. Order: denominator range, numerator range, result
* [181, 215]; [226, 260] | 1.05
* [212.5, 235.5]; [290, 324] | 1.04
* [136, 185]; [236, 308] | 1.03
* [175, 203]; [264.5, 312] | 1.07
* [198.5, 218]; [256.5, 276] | 1.12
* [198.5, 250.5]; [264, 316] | 1.08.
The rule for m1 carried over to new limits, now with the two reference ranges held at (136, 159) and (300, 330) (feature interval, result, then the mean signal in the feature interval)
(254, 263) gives -0.12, 2.99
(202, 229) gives 0.07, 2.63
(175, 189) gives 0.07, 2.74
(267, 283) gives -0.17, 3.09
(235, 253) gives -0.09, 2.95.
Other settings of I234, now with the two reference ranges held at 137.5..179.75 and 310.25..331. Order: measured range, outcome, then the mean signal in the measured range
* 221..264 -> -0.11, 2.87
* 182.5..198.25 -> 0.00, 2.8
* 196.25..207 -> -0.05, 2.89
